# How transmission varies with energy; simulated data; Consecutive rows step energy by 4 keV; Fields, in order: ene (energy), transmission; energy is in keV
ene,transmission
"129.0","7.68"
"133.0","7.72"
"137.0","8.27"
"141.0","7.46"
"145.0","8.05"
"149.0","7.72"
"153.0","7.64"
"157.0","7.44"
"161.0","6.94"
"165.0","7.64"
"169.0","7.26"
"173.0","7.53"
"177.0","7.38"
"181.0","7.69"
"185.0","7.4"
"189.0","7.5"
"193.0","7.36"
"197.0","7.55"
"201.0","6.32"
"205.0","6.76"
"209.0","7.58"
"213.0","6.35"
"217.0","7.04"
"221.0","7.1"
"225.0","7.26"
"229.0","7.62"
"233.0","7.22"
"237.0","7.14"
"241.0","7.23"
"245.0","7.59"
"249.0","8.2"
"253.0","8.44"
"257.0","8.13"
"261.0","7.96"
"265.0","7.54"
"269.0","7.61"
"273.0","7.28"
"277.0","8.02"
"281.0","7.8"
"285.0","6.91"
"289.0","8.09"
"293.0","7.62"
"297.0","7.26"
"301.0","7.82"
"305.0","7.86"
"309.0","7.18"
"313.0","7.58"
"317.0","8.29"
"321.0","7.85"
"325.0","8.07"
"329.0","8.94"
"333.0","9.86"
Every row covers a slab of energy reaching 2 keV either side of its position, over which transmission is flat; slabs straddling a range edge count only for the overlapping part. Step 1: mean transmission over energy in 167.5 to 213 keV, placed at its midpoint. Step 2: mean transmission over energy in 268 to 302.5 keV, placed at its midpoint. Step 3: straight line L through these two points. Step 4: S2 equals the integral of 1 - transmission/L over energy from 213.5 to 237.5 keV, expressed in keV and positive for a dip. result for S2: 0.7 keV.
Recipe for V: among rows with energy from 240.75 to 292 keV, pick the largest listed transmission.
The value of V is 8.44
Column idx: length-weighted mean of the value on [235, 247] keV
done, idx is 7.32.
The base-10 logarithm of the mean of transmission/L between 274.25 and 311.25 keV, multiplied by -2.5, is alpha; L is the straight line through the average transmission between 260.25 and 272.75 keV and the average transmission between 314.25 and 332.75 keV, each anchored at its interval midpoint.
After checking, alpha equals 0.05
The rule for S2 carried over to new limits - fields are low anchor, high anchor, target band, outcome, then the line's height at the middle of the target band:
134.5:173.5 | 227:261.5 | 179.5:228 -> 3.2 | 7.66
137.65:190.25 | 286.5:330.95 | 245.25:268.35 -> -0.8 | 7.74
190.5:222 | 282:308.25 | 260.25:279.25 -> -0.6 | 7.42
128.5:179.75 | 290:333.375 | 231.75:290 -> 1.2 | 7.84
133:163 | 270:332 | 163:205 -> 1.9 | 7.69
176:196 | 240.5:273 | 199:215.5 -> 1.8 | 7.58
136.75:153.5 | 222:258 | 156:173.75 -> 0.9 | 7.76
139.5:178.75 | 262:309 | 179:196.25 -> 0.1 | 7.53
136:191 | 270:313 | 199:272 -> 1.7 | 7.57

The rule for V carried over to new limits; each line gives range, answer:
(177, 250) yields 8.2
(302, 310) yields 7.86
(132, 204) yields 8.27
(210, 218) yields 7.04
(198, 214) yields 7.58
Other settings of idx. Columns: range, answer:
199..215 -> 6.75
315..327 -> 8.07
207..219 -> 6.99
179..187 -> 7.54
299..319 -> 7.75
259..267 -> 7.75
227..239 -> 7.33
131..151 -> 7.84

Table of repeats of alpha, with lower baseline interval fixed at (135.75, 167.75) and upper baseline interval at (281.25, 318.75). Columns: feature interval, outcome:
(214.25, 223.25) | 0.090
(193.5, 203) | 0.092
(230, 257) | -0.007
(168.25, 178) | 0.031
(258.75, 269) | -0.015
